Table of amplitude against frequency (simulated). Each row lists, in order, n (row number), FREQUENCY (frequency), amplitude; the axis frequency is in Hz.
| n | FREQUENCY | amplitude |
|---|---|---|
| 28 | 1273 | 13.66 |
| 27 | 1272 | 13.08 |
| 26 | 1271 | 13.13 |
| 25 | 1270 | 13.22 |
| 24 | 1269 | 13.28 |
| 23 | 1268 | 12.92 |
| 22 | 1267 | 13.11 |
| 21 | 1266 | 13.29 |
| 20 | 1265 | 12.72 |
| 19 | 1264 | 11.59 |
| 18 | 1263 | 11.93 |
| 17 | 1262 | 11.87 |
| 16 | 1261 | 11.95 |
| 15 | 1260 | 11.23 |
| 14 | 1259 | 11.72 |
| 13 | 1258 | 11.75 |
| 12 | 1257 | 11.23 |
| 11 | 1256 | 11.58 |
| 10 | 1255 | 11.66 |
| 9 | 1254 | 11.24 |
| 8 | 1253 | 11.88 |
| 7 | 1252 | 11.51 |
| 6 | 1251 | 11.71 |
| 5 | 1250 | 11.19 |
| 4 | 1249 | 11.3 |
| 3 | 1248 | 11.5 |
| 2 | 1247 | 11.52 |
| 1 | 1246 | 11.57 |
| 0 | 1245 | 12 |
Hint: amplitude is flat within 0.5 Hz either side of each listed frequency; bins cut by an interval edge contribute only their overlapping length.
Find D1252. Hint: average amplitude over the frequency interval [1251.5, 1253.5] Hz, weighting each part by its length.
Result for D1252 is 11.7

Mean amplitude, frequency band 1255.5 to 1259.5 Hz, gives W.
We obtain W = 11.6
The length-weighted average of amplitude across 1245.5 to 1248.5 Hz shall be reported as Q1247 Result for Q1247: 11.5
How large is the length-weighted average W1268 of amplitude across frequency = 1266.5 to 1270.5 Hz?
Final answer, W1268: 13.1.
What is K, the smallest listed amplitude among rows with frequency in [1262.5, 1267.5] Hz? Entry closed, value 11.59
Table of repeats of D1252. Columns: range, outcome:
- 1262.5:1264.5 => 11.8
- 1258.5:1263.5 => 11.7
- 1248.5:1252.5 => 11.4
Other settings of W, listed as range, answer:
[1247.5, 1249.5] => 11.4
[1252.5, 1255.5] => 11.6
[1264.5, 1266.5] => 13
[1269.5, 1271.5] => 13.2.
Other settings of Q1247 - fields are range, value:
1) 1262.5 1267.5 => 12.5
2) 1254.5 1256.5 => 11.6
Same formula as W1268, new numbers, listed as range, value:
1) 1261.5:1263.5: 11.9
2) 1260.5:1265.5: 12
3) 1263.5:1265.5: 12.2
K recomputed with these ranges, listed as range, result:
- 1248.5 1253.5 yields 11.19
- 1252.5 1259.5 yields 11.23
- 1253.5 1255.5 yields 11.24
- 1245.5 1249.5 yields 11.3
